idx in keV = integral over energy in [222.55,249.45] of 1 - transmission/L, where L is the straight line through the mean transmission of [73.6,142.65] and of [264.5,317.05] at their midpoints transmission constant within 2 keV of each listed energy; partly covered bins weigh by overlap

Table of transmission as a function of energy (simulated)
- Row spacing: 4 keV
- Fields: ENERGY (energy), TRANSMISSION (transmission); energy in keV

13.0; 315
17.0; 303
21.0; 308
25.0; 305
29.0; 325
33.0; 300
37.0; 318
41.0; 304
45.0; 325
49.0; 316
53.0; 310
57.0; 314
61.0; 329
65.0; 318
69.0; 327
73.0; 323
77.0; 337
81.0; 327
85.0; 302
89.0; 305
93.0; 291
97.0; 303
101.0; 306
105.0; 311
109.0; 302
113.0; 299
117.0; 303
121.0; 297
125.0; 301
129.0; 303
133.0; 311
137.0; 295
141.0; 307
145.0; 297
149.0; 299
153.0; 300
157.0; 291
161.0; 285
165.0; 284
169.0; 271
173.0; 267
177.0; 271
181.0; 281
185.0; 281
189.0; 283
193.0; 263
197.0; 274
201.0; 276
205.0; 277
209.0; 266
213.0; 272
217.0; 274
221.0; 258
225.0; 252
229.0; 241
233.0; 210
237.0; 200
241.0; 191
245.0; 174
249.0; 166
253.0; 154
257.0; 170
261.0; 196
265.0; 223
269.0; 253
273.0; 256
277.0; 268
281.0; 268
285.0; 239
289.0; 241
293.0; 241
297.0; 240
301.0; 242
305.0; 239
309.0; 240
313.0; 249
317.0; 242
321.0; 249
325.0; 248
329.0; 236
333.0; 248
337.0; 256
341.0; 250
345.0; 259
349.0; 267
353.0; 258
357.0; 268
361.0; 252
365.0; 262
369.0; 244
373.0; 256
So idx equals 5.8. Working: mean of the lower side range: 306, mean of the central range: 208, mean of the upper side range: 247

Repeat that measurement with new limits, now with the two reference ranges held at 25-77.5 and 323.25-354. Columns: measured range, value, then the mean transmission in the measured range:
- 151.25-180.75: 1.09 keV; 281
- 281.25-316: 2.52 keV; 243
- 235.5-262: 9.26 keV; 178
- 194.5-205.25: 0.35 keV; 275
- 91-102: 0.29 keV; 299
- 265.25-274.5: 0.68 keV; 248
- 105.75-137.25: -0.02 keV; 302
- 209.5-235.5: 2.62 keV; 251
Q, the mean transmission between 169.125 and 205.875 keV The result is 275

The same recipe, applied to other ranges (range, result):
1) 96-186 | 294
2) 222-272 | 205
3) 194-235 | 260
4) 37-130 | 311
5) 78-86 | 319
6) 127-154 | 302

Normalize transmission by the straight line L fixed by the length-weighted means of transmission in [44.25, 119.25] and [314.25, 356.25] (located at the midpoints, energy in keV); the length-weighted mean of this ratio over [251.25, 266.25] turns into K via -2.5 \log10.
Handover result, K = 0.41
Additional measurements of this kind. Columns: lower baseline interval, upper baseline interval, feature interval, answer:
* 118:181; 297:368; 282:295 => 0.078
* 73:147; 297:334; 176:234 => 0.044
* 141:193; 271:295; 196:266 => 0.184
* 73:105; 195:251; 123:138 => -0.054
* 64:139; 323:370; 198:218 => 0.046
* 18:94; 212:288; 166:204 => -0.082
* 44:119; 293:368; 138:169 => 0.006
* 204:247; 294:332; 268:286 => -0.077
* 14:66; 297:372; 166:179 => 0.056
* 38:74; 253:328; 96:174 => -0.022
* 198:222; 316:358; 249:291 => 0.171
